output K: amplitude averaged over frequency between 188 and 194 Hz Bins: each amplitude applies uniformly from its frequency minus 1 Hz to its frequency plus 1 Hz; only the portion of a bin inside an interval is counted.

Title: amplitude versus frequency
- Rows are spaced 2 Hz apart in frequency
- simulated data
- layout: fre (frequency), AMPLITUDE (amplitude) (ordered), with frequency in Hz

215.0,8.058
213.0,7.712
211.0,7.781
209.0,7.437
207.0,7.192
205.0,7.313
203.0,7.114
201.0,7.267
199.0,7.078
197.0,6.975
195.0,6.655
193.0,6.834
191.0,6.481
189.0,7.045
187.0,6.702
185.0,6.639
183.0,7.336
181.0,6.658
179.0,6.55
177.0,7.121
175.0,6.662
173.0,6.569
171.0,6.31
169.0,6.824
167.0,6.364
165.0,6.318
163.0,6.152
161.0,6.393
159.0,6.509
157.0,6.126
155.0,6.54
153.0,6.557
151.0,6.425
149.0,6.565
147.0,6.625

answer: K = 6.79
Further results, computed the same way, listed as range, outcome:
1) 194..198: 6.81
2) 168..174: 6.57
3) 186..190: 6.87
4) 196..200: 7.03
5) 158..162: 6.45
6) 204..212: 7.43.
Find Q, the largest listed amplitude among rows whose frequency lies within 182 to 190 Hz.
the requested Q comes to 7.336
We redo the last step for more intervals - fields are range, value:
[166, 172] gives 6.824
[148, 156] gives 6.565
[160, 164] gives 6.393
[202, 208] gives 7.313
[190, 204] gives 7.267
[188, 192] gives 7.045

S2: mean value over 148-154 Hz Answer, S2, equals 6.52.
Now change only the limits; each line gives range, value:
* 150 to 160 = 6.43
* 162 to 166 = 6.23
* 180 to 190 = 6.88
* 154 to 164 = 6.34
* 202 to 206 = 7.21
